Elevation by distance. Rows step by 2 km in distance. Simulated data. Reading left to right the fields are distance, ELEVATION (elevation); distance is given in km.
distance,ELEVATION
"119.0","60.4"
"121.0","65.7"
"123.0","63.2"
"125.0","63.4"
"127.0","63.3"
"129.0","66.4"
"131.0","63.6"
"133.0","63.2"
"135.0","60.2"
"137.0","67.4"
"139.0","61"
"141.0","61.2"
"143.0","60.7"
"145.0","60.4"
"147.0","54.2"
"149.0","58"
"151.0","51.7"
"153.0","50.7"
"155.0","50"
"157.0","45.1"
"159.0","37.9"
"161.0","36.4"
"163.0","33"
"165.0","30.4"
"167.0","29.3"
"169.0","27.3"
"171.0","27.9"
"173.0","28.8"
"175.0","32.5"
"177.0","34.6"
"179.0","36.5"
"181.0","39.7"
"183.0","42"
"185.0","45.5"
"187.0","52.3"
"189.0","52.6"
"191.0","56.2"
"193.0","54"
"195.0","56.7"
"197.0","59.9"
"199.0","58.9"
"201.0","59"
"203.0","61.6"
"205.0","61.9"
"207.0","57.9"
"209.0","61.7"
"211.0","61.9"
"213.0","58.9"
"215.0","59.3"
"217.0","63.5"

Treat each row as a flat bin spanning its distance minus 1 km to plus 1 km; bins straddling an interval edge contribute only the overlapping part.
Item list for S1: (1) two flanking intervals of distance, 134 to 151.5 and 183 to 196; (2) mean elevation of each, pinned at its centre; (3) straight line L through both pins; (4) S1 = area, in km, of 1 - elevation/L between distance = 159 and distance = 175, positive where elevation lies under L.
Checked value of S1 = 7.09 km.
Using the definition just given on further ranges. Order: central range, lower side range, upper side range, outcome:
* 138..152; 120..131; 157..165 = -2.67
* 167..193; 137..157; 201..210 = 8.42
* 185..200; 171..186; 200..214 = -2.17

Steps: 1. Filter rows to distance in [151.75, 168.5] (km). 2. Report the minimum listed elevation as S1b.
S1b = 29.3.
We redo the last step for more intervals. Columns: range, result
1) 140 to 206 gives 27.3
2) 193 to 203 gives 54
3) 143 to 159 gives 37.9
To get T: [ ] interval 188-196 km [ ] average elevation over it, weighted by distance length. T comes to 54.9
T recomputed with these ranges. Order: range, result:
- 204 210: 60.5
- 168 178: 30.2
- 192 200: 57.4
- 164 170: 29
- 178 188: 43.2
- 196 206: 60.3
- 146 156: 52.9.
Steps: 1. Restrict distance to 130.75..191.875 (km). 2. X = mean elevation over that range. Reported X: 46.6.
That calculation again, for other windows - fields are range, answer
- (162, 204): 43.7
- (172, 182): 34.4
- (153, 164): 41.4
